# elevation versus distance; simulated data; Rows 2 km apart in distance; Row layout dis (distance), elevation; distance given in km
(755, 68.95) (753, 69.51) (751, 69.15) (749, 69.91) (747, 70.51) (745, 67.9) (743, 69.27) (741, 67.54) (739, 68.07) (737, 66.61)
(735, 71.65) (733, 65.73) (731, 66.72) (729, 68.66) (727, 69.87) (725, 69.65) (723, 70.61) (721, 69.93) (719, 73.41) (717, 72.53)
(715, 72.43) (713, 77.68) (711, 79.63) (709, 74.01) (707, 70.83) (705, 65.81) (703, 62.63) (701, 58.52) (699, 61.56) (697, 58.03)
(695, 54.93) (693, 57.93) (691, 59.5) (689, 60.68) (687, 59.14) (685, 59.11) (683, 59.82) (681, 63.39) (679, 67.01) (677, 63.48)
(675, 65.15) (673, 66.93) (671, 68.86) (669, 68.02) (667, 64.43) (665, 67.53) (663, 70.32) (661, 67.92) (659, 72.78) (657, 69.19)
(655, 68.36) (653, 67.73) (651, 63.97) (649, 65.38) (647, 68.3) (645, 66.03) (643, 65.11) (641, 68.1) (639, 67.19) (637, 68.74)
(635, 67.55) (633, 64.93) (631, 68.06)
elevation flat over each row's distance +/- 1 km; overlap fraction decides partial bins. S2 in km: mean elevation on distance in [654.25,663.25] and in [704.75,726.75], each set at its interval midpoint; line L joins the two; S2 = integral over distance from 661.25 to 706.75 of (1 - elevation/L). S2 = 5.0 km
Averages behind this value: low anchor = 69.7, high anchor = 72.5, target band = 63.1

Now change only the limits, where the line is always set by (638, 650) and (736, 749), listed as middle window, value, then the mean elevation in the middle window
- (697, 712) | 0.18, 66.9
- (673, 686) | 0.78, 63.3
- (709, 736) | -1.37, 71.5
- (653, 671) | -0.41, 68.5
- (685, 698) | 1.75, 58.4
